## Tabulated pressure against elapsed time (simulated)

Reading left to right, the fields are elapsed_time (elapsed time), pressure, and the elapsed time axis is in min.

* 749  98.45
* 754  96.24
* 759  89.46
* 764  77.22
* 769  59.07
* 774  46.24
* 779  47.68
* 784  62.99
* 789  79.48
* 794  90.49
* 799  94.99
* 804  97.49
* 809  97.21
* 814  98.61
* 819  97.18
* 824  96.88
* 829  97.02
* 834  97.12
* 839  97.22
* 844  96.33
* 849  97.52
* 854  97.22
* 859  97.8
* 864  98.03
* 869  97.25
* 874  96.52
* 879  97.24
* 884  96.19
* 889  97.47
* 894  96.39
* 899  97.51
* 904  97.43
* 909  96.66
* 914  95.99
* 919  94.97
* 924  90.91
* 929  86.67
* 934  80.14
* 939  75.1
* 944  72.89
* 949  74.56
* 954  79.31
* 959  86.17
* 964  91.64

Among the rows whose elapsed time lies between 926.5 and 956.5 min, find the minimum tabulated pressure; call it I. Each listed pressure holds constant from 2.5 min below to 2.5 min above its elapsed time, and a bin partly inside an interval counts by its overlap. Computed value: 72.89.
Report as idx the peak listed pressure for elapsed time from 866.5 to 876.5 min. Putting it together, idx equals 97.25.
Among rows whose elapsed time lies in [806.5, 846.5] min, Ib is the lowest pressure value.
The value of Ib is 96.33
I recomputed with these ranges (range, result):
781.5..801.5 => 62.99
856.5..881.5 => 96.52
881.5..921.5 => 94.97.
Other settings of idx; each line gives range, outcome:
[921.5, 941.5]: 90.91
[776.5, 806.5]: 97.49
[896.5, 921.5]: 97.51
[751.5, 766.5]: 96.24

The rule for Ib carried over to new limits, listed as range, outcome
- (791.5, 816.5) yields 90.49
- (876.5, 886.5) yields 96.19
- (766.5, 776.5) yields 46.24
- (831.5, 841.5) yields 97.12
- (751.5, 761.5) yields 89.46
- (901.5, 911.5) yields 96.66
